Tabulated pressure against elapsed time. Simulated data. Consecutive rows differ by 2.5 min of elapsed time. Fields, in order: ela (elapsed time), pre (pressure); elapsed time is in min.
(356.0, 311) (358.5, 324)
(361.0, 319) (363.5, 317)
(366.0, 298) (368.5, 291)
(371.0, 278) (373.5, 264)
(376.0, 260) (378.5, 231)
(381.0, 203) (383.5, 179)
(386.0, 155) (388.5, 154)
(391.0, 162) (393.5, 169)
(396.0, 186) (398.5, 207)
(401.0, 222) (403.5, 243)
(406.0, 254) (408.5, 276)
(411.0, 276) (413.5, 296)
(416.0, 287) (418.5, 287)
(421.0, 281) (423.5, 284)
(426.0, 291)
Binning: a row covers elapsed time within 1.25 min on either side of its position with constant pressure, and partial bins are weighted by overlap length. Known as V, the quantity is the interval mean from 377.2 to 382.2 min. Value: 218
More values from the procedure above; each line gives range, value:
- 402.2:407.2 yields 248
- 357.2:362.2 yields 321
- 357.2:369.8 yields 310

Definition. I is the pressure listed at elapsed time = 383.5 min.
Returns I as 179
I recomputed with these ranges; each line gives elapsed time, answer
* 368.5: 291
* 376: 260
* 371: 278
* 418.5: 287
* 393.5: 169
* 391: 162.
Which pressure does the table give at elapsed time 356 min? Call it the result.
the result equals 311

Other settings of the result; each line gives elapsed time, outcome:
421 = 281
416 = 287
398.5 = 207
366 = 298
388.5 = 154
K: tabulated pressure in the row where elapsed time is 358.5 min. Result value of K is 324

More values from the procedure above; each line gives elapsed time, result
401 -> 222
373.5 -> 264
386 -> 155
